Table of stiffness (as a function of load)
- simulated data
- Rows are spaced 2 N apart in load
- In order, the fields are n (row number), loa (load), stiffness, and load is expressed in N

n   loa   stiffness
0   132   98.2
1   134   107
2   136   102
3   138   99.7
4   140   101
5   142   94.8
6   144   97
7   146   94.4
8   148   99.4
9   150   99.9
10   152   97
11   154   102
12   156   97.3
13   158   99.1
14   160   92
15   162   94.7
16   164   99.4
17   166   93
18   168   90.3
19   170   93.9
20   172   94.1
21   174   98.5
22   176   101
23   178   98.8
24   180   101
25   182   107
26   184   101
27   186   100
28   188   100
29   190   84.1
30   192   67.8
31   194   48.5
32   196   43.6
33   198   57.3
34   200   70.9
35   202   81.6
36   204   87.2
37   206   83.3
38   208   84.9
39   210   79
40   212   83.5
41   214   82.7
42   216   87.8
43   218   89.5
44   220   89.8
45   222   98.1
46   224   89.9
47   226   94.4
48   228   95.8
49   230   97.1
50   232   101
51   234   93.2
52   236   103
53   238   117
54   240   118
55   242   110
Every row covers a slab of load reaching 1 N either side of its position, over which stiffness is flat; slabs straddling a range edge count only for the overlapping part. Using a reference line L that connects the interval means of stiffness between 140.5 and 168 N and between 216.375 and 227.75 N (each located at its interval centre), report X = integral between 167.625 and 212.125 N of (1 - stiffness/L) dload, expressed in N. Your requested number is 4.4 N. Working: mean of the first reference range 96.8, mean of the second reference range 92.3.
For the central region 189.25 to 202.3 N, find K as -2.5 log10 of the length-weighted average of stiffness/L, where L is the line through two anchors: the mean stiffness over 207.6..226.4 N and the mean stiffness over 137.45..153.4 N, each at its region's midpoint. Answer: 0.39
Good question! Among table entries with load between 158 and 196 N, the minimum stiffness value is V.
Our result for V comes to 43.6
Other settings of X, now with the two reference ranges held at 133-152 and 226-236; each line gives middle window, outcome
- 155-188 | 0.3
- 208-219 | 1.5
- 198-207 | 1.8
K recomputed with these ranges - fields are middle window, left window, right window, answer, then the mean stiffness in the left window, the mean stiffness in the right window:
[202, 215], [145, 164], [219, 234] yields 0.150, 97.4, 95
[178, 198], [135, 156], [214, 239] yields 0.170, 98.7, 95.8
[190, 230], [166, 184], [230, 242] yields 0.268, 98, 106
